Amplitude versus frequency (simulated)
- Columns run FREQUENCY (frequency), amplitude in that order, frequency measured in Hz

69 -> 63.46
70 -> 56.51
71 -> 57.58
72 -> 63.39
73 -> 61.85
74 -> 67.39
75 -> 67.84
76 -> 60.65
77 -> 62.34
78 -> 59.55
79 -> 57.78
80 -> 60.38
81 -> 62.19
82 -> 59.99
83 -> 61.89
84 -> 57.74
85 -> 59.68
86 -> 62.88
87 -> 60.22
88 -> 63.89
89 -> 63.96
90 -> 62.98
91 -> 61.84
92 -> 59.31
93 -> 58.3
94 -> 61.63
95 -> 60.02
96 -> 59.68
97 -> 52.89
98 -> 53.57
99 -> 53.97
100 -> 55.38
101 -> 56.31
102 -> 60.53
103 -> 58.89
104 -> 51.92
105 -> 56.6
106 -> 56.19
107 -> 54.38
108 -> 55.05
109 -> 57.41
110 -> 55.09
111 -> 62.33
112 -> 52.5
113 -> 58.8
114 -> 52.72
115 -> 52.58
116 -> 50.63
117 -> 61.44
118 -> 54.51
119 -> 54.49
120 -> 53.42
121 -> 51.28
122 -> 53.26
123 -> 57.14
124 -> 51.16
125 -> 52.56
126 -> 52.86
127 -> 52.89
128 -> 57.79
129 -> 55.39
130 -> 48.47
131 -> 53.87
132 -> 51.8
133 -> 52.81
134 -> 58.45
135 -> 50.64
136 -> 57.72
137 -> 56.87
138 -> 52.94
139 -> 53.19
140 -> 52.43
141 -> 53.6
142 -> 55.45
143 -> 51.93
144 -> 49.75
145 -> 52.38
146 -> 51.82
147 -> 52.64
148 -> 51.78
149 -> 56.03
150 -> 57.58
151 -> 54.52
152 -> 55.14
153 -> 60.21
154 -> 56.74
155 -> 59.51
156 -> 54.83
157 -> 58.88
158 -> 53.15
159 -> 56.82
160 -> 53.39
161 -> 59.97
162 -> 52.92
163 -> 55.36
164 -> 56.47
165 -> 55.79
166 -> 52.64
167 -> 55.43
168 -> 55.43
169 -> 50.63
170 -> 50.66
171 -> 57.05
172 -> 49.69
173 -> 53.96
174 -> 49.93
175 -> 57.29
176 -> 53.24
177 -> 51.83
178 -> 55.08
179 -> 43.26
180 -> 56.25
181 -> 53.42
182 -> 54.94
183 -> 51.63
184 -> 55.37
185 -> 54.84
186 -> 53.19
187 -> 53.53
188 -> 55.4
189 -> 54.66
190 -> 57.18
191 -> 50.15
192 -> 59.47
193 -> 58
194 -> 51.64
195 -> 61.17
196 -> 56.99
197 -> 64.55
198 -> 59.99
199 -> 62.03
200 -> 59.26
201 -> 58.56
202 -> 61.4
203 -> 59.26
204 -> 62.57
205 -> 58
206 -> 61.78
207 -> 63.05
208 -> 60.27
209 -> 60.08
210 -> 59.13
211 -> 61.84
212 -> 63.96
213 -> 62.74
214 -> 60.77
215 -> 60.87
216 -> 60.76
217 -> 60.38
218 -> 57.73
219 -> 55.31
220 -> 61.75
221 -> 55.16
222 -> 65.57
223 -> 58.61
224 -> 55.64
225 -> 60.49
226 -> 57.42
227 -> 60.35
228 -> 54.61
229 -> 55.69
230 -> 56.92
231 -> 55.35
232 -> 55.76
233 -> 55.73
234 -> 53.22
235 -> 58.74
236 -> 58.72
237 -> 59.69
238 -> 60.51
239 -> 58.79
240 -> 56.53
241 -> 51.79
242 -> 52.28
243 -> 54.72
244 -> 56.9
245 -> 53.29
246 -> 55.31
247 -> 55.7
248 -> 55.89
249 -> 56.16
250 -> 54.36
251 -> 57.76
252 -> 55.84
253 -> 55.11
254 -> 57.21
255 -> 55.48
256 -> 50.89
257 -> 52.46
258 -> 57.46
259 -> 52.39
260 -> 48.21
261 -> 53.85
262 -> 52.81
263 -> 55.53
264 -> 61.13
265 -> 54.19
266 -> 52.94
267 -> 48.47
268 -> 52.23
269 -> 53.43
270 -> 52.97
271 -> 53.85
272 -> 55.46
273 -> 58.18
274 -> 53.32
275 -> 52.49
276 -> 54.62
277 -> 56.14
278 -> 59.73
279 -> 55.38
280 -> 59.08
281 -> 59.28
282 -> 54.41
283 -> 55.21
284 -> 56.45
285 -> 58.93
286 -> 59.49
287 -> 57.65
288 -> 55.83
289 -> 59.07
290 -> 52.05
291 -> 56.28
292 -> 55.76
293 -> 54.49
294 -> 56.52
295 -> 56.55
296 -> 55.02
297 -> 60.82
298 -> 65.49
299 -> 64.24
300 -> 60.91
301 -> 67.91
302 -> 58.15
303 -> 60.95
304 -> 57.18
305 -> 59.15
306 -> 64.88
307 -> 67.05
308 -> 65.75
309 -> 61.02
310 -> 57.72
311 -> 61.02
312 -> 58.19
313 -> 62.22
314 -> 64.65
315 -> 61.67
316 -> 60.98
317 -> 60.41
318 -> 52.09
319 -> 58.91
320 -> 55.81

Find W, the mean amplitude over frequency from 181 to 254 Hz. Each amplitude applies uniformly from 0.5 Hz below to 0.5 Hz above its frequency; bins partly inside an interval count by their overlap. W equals 57.6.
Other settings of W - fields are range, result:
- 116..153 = 53.9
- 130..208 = 55.3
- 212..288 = 56.3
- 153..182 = 54.4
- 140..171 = 54.7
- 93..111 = 56.7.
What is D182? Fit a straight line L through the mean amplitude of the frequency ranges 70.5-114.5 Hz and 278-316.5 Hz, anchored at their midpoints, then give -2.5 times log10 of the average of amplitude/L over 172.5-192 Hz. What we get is 0.11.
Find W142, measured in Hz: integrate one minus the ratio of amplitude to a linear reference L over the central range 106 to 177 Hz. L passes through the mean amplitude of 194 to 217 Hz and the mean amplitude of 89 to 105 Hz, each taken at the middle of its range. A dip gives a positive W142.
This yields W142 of 5.6 Hz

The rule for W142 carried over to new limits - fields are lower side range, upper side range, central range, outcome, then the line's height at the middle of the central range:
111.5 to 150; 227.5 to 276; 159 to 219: -2.6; 54.3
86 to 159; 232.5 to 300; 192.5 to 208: -1.1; 55.8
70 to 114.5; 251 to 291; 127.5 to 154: 1.8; 58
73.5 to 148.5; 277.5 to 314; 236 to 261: 1.4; 58.5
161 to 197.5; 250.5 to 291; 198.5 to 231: -2.9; 54.8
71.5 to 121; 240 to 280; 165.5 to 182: 1.1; 56.6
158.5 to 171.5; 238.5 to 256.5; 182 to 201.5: -0.6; 54.9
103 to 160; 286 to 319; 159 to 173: 0.3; 55.6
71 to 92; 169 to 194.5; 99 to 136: 2.5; 58.8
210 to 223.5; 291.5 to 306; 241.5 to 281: 3.5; 60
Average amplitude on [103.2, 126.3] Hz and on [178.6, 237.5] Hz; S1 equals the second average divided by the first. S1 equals 1.06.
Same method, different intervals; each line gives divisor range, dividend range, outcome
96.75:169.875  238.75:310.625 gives 1.03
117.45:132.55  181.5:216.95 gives 1.10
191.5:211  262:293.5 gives 0.93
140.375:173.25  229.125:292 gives 1.02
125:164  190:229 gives 1.09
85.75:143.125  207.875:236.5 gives 1.05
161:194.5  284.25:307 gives 1.10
